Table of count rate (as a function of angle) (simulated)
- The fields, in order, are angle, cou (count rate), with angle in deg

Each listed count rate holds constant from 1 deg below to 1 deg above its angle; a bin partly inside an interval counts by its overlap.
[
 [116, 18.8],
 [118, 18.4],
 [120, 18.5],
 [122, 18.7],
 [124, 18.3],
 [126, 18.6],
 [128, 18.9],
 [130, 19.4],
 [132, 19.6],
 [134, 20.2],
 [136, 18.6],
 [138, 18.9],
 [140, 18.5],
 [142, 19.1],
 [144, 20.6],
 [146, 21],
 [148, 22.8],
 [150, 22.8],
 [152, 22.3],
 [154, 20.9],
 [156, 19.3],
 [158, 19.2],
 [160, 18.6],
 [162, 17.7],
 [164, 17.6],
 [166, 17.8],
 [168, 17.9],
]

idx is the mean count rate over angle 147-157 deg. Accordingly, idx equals 21.6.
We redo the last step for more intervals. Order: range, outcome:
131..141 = 19.2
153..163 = 19.1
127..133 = 19.3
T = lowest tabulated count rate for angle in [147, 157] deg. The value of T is 19.3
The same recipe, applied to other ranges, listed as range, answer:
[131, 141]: 18.5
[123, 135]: 18.3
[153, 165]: 17.6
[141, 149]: 19.1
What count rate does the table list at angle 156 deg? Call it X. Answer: 19.3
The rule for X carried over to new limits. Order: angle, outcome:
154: 20.9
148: 22.8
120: 18.5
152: 22.3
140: 18.5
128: 18.9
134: 20.2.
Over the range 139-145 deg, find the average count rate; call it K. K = 19.4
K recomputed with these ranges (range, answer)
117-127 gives 18.5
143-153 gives 21.9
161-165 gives 17.6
